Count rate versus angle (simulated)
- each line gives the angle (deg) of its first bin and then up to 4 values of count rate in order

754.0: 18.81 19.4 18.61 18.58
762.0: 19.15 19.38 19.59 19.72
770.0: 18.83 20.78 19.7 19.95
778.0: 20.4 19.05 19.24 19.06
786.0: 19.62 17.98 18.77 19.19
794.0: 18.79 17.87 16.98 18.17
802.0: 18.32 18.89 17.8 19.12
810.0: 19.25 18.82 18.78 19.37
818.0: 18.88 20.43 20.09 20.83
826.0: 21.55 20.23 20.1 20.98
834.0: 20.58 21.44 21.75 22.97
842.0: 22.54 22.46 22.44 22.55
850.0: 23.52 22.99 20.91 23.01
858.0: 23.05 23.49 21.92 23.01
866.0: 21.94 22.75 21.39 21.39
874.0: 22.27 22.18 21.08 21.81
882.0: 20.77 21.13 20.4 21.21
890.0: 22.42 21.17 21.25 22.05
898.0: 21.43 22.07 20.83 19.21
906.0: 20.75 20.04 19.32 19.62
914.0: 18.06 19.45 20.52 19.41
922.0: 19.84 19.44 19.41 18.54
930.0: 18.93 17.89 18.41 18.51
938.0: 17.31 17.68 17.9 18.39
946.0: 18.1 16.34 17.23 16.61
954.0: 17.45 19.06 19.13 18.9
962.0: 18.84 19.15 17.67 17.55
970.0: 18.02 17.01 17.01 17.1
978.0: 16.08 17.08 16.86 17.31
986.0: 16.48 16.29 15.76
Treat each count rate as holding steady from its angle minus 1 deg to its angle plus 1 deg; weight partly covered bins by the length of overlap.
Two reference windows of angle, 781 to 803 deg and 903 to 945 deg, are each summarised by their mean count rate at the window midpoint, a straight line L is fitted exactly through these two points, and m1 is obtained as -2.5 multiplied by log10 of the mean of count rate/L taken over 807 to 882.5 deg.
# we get -0.145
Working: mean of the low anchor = 18.5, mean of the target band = 21.4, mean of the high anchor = 19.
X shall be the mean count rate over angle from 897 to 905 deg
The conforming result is 20.9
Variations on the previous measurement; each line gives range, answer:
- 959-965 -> 19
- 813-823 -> 19.5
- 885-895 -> 21.3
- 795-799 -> 17.4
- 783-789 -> 18.9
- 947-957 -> 17.3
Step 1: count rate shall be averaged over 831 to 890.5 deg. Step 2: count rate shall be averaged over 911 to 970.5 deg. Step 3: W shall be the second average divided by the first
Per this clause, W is 0.8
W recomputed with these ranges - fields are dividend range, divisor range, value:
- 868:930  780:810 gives 1.11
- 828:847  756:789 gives 1.12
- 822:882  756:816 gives 1.15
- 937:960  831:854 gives 0.80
